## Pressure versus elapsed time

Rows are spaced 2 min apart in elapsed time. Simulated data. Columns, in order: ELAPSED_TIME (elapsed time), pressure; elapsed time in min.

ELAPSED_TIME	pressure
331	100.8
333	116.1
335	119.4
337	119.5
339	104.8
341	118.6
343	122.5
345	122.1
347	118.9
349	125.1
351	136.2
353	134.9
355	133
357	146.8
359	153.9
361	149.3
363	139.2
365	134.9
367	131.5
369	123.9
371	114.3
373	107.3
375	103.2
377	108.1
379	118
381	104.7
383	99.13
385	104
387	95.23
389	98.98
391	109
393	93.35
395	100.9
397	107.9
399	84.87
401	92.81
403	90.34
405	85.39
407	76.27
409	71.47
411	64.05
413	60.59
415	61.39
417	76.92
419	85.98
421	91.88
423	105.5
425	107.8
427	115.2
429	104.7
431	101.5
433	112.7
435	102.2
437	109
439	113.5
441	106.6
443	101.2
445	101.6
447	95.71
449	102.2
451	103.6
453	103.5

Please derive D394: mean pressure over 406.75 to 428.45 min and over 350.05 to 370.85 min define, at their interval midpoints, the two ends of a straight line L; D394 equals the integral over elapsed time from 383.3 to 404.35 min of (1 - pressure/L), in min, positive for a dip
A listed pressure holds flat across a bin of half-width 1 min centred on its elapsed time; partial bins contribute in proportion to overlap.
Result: 1.7 min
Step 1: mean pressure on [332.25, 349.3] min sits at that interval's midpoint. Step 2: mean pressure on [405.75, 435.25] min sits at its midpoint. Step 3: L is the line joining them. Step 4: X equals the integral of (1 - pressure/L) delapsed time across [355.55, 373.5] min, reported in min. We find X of -4.0 min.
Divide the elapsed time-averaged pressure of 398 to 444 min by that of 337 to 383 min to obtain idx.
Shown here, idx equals 0.7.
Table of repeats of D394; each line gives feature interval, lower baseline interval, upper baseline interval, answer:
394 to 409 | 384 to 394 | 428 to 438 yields 1.7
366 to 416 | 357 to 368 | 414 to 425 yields 8.2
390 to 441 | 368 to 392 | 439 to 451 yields 5.5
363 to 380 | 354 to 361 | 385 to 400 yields 1.1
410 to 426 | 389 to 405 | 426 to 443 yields 3.3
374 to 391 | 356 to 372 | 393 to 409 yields 1.4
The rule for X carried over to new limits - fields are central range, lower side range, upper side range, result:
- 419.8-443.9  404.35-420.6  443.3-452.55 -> -4.8 min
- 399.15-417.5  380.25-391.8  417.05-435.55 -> 4.7 min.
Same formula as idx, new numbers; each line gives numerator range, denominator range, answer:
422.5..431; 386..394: 1.09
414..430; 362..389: 0.82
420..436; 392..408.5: 1.16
